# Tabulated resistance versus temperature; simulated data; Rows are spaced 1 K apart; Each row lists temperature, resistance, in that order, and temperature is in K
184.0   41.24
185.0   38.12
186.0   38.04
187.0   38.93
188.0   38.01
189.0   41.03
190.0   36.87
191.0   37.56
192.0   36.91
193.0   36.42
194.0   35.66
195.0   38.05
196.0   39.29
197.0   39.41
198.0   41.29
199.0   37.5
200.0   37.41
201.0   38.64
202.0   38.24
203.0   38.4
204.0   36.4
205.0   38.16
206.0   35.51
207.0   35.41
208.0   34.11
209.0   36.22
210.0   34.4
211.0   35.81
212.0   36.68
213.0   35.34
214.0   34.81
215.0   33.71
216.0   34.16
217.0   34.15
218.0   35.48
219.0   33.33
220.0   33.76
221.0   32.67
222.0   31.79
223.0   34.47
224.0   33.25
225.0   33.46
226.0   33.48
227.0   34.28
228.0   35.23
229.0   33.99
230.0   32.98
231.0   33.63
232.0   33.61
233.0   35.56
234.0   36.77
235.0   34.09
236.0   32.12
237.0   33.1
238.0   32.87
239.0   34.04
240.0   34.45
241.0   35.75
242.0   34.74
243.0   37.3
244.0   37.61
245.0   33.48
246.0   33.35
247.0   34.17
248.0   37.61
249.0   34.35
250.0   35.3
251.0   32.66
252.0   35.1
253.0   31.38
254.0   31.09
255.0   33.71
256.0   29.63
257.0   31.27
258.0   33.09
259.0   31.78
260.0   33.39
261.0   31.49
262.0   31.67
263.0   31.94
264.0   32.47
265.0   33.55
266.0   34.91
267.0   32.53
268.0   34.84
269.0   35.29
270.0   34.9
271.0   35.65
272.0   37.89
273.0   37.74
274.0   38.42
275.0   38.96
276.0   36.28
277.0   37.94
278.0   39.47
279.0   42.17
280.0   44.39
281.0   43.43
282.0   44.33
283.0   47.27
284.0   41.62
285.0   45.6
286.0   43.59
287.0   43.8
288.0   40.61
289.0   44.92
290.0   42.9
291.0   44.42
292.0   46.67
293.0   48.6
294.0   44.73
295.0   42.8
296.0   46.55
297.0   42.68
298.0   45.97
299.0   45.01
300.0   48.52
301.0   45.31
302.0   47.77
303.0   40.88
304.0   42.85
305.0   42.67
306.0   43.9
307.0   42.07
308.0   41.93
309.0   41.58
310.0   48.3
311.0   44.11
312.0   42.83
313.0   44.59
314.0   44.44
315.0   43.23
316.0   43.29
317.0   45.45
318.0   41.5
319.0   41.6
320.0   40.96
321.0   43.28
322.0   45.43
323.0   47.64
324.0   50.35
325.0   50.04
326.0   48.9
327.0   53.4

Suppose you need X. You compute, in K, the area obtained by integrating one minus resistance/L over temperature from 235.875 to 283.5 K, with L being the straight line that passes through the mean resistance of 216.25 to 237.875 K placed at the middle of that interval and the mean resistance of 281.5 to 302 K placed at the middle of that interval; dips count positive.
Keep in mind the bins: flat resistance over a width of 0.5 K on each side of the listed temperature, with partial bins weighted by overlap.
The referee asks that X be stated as 4.8 K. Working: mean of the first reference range 33.9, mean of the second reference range 44.9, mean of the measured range 35.5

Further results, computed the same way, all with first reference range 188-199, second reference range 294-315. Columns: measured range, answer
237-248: 1.62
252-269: 3.76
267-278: 1.50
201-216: 1.17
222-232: 1.57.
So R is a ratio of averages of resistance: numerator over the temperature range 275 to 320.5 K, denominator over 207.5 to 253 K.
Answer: 1.27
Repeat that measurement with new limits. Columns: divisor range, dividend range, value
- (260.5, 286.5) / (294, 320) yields 1.16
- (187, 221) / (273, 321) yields 1.19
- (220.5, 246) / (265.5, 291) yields 1.17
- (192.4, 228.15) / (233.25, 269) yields 0.94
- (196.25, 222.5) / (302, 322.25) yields 1.21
